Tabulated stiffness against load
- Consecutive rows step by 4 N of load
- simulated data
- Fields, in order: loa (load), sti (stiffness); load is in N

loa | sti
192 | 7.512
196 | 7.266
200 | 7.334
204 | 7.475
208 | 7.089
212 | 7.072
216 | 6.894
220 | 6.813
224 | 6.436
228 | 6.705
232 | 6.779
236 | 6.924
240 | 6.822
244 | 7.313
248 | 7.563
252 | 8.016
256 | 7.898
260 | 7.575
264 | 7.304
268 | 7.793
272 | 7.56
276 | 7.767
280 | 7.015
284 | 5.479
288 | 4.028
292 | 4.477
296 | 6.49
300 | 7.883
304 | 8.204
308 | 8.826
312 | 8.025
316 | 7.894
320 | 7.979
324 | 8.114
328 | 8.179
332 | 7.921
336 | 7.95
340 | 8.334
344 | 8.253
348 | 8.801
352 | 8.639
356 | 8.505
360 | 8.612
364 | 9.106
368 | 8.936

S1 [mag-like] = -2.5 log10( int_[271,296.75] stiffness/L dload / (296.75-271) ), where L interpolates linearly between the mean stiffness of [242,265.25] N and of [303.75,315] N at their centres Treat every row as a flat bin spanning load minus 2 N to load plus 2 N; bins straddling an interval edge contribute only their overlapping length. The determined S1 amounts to 0.30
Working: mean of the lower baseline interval 7.62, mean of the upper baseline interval 8.33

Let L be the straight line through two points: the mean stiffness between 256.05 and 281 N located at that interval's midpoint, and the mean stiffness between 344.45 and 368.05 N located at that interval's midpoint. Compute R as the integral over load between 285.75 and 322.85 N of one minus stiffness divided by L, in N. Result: 4.4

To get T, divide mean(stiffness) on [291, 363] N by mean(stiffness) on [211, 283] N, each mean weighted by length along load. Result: 1.11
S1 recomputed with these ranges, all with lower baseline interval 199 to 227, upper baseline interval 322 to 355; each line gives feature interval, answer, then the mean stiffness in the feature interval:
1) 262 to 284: 0.04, 7.31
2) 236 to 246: 0.04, 7.04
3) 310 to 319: 0.01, 7.96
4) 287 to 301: 0.35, 5.69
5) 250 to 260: -0.06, 7.88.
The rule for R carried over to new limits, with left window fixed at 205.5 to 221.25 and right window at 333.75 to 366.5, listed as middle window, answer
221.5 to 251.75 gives 1.09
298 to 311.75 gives -0.43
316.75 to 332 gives 0.34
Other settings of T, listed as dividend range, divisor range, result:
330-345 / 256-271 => 1.07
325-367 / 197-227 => 1.20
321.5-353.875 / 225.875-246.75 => 1.19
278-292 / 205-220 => 0.76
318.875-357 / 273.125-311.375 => 1.22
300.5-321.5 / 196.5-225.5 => 1.16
